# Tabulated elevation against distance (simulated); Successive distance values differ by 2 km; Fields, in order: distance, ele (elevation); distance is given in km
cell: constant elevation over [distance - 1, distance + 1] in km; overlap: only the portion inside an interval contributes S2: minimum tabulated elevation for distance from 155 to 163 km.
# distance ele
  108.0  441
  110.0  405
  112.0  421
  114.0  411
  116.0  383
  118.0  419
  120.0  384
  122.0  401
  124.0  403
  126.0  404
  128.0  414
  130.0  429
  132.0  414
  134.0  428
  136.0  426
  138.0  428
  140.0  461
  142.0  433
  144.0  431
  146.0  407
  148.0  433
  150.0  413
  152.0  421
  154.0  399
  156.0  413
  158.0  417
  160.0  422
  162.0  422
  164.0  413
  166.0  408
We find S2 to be 413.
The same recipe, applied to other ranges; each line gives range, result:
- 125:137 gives 404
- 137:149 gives 407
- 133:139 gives 426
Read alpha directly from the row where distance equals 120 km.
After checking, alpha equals 384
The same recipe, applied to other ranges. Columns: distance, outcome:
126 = 404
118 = 419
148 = 433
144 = 431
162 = 422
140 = 461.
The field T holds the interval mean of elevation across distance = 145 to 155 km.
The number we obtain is 415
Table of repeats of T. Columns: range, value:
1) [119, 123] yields 392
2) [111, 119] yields 408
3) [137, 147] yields 432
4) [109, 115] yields 412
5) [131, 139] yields 424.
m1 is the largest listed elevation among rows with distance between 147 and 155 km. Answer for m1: 433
